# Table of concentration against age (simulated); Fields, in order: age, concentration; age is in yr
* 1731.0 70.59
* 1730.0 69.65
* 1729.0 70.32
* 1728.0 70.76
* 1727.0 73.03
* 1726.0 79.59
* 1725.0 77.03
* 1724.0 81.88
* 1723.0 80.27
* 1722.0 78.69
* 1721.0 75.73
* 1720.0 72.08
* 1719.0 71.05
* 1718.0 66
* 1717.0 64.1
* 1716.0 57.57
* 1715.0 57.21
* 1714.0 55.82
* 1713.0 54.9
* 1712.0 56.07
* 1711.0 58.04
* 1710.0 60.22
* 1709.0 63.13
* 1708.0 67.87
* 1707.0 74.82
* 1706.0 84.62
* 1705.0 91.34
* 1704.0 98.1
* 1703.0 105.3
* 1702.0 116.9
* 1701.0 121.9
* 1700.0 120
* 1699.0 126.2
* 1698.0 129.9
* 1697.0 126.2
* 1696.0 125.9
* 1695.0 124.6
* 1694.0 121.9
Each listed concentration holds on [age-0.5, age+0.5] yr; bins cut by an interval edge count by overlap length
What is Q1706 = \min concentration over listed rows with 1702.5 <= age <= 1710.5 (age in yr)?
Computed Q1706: 60.22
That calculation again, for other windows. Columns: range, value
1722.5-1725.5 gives 77.03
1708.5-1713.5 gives 54.9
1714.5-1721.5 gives 57.21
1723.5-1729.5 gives 70.32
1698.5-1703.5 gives 105.3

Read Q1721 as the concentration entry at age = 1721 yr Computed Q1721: 75.73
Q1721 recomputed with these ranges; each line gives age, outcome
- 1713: 54.9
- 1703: 105.3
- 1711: 58.04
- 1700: 120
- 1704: 98.1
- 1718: 66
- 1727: 73.03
